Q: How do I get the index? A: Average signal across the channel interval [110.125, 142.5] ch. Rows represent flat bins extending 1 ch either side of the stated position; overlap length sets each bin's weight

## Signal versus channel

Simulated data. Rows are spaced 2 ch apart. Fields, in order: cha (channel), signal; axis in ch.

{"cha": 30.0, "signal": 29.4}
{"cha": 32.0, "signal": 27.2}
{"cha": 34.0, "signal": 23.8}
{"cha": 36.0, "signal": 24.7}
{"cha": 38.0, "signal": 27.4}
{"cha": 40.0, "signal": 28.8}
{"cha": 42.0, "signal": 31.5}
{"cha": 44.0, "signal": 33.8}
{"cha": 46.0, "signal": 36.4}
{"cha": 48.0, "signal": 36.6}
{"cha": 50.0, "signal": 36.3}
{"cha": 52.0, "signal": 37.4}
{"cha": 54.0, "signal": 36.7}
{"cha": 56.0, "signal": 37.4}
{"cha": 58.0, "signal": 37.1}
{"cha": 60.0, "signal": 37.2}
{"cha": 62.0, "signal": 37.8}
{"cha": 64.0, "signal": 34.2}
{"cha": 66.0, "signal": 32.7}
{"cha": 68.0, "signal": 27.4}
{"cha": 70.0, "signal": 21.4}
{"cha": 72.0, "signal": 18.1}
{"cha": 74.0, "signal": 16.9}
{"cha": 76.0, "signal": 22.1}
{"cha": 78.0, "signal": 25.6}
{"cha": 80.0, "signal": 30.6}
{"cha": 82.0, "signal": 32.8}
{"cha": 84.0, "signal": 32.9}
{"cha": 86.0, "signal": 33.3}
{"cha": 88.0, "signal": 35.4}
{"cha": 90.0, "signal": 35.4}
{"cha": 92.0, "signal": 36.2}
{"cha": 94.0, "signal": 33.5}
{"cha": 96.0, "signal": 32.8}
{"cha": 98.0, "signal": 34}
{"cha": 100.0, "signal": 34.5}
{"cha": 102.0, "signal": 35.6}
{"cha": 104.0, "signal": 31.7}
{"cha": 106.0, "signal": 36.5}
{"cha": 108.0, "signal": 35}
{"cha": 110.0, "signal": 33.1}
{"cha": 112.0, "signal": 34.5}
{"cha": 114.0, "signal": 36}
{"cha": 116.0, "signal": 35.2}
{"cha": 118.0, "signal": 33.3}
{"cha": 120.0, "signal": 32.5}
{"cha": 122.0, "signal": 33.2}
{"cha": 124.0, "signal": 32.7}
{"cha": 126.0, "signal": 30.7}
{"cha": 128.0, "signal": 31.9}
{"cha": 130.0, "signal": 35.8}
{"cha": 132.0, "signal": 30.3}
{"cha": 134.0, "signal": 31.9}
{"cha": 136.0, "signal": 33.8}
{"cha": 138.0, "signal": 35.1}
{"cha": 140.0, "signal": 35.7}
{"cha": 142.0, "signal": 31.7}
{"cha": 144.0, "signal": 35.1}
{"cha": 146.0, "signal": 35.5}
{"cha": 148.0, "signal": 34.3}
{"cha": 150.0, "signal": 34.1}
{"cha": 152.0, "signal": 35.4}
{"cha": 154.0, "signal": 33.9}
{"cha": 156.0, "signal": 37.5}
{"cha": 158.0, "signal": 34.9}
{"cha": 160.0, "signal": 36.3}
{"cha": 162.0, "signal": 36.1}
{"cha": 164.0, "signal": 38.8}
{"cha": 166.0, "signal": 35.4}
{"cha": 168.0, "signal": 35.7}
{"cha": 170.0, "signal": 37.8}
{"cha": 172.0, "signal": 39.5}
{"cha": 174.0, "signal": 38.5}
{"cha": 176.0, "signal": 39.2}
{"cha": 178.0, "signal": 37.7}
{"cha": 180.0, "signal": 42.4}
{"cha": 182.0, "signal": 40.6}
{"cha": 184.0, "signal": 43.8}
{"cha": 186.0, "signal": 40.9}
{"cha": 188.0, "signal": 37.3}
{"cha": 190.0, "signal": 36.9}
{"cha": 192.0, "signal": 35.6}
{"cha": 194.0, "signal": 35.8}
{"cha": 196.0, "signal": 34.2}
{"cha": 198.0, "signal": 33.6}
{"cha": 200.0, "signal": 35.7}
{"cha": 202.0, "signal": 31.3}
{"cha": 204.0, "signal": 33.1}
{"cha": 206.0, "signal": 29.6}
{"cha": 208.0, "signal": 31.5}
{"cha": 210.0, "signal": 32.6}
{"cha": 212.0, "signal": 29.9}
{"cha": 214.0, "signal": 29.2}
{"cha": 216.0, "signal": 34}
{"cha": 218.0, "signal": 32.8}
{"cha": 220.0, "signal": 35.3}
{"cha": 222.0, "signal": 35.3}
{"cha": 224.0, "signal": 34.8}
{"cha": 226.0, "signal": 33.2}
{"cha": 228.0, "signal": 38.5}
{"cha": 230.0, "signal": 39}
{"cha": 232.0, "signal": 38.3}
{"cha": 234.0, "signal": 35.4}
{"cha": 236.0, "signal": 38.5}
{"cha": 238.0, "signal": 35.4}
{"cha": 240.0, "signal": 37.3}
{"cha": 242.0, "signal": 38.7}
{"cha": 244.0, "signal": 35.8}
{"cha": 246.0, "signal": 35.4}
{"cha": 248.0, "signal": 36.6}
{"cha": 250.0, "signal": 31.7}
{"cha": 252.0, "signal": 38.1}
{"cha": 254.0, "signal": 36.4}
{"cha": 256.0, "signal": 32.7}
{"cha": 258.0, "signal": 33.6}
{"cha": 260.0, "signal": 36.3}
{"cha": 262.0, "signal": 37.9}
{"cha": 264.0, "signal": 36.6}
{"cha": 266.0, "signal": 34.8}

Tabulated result 33.4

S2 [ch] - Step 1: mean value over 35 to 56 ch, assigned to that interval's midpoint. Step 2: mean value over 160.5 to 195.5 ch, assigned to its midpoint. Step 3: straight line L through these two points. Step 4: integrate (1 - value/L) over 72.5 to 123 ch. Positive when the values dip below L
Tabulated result 4.1 ch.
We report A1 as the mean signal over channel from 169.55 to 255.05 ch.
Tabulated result 36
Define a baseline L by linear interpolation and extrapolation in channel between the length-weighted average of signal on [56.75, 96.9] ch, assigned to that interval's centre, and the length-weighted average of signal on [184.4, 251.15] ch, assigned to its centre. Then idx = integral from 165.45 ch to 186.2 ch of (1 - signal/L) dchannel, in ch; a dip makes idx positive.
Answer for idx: -3.4 ch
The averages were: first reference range 30.7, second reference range 35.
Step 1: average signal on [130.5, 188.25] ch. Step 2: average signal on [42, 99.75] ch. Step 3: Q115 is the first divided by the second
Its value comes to 1.13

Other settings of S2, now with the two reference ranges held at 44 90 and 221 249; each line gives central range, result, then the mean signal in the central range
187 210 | 1.0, 34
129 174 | -1.4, 35.3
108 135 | 0.1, 33.2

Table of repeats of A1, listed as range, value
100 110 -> 34.5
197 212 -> 32.3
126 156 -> 33.9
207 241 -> 34.8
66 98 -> 29.2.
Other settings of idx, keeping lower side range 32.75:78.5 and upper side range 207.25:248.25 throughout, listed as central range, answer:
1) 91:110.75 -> -1.6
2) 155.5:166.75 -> -1.1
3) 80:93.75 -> -1.2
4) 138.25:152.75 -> -0.7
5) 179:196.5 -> -2.4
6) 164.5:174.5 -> -1.1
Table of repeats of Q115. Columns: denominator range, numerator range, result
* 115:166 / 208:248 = 1.03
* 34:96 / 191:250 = 1.10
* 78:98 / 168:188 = 1.19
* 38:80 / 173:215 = 1.15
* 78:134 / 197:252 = 1.03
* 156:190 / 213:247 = 0.93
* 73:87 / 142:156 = 1.25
